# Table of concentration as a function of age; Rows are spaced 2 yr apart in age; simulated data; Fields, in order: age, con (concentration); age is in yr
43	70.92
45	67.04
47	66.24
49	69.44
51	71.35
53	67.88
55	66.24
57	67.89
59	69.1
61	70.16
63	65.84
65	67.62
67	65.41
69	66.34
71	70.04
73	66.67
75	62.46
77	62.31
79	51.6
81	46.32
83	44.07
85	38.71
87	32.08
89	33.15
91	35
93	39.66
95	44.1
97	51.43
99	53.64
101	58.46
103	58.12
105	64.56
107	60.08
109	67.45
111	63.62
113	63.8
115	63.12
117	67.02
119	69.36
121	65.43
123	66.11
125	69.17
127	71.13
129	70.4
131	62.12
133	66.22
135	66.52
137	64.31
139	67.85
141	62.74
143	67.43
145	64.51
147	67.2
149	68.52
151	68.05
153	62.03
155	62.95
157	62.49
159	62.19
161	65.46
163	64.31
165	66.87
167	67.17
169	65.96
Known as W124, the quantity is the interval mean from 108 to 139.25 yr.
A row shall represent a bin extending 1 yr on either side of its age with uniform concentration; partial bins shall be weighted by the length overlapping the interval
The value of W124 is 66.4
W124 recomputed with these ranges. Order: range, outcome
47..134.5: 60.2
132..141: 65.8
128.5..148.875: 65.9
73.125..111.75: 51.2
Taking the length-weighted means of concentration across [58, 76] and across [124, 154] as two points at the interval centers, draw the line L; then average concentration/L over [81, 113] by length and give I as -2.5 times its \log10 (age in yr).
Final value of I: 0.32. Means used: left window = 67.1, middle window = 49.9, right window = 66.5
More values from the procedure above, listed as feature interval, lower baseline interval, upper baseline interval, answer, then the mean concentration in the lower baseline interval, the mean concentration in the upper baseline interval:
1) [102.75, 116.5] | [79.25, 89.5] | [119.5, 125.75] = -0.101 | 40.1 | 67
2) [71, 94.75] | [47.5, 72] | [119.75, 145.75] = 0.384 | 68.1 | 66.5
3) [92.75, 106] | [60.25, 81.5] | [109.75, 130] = 0.218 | 63.5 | 66.9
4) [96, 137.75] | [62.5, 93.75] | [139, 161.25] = -0.079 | 52.9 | 65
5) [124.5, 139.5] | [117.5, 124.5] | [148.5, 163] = -0.014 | 67.1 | 64.4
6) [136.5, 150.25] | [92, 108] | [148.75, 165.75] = -0.072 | 53.8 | 64.6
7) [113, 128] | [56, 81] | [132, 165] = -0.034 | 64.7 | 65.2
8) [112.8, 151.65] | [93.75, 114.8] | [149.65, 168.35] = -0.084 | 58.5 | 64.7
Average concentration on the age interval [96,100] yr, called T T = 52.5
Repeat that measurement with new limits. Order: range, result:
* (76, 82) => 53.4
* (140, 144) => 65.1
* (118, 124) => 67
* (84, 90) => 34.6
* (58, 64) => 68.4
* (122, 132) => 67.8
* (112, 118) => 64.6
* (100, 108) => 60.3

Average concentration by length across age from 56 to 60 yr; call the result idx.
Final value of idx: 68.5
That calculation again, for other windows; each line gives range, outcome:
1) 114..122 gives 66.2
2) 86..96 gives 36.8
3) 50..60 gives 68.5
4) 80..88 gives 40.3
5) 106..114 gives 63.7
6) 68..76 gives 66.4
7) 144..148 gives 65.9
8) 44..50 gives 67.6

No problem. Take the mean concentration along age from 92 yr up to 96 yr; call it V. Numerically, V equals 41.9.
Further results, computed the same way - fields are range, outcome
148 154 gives 66.2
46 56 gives 68.2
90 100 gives 44.8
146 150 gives 67.9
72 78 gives 63.8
